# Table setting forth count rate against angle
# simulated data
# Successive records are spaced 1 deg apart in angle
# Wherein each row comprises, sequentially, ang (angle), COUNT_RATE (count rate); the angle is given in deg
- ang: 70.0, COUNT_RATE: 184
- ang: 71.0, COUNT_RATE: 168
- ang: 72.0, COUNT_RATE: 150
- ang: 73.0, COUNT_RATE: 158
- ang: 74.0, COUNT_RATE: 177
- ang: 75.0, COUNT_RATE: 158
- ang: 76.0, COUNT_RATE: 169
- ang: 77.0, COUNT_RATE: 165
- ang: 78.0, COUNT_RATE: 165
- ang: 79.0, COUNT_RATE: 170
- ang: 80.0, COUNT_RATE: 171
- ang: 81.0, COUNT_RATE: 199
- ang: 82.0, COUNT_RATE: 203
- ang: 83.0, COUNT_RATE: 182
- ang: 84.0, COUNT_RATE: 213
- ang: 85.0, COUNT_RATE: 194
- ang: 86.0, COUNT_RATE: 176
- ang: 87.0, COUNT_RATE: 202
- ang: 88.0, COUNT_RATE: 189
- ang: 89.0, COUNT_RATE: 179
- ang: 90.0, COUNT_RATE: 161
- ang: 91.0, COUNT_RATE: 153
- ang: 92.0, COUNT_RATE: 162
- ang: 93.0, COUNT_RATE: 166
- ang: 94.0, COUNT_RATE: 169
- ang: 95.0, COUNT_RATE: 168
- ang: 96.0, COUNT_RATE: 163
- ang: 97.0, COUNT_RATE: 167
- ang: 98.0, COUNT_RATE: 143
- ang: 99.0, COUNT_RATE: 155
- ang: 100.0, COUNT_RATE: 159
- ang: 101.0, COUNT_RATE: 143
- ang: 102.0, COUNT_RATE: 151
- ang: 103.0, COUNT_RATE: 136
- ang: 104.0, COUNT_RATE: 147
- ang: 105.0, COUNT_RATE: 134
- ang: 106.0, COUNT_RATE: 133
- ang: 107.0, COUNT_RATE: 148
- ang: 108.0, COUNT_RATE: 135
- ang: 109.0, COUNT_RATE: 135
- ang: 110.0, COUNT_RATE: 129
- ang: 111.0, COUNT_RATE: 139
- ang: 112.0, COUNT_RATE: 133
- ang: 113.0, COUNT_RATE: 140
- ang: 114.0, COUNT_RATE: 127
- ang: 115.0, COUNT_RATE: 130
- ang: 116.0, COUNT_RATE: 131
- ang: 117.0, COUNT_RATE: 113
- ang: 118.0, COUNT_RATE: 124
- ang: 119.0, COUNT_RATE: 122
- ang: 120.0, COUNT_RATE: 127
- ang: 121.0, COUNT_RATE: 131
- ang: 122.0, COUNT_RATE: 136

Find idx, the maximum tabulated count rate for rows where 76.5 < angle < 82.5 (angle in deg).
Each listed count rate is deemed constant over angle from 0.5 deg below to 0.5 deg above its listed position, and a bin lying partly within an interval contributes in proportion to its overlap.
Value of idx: 203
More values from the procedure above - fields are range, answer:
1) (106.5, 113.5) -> 148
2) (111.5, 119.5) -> 140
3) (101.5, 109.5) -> 151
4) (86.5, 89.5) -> 202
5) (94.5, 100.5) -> 168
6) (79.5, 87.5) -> 213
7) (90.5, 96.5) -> 169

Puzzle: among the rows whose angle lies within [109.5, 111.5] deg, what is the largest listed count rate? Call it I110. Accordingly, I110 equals 139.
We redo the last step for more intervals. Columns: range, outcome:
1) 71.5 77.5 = 177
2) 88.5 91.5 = 179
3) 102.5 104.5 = 147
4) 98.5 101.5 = 159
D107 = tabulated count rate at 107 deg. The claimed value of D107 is 148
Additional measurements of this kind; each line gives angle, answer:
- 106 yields 133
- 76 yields 169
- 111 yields 139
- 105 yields 134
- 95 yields 168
